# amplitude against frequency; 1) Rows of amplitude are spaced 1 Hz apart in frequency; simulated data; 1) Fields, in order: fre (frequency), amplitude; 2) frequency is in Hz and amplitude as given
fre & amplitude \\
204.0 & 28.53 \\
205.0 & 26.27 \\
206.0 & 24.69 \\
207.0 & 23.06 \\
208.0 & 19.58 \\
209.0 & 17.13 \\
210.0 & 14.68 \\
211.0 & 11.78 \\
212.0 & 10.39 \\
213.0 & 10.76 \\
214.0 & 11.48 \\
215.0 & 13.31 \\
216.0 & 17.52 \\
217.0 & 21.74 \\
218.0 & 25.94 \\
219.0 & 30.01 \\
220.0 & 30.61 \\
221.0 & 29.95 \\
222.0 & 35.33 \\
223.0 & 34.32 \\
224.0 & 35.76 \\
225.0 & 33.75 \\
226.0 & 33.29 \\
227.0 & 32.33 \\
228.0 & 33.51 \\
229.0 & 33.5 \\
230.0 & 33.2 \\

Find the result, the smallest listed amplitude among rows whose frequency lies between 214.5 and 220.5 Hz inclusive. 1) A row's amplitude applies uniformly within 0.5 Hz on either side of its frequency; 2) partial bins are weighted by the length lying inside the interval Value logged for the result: 13.31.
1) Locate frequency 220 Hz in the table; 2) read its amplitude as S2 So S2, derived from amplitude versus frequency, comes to 30.61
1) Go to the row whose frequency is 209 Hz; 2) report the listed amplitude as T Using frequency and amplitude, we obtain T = 17.13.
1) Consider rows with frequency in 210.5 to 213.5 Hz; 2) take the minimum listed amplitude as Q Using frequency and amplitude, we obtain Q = 10.39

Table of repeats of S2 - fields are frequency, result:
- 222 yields 35.33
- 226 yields 33.29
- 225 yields 33.75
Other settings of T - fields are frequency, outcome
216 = 17.52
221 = 29.95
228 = 33.51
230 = 33.2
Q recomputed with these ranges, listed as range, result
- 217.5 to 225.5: 25.94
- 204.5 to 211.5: 11.78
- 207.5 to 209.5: 17.13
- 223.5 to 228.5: 32.33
